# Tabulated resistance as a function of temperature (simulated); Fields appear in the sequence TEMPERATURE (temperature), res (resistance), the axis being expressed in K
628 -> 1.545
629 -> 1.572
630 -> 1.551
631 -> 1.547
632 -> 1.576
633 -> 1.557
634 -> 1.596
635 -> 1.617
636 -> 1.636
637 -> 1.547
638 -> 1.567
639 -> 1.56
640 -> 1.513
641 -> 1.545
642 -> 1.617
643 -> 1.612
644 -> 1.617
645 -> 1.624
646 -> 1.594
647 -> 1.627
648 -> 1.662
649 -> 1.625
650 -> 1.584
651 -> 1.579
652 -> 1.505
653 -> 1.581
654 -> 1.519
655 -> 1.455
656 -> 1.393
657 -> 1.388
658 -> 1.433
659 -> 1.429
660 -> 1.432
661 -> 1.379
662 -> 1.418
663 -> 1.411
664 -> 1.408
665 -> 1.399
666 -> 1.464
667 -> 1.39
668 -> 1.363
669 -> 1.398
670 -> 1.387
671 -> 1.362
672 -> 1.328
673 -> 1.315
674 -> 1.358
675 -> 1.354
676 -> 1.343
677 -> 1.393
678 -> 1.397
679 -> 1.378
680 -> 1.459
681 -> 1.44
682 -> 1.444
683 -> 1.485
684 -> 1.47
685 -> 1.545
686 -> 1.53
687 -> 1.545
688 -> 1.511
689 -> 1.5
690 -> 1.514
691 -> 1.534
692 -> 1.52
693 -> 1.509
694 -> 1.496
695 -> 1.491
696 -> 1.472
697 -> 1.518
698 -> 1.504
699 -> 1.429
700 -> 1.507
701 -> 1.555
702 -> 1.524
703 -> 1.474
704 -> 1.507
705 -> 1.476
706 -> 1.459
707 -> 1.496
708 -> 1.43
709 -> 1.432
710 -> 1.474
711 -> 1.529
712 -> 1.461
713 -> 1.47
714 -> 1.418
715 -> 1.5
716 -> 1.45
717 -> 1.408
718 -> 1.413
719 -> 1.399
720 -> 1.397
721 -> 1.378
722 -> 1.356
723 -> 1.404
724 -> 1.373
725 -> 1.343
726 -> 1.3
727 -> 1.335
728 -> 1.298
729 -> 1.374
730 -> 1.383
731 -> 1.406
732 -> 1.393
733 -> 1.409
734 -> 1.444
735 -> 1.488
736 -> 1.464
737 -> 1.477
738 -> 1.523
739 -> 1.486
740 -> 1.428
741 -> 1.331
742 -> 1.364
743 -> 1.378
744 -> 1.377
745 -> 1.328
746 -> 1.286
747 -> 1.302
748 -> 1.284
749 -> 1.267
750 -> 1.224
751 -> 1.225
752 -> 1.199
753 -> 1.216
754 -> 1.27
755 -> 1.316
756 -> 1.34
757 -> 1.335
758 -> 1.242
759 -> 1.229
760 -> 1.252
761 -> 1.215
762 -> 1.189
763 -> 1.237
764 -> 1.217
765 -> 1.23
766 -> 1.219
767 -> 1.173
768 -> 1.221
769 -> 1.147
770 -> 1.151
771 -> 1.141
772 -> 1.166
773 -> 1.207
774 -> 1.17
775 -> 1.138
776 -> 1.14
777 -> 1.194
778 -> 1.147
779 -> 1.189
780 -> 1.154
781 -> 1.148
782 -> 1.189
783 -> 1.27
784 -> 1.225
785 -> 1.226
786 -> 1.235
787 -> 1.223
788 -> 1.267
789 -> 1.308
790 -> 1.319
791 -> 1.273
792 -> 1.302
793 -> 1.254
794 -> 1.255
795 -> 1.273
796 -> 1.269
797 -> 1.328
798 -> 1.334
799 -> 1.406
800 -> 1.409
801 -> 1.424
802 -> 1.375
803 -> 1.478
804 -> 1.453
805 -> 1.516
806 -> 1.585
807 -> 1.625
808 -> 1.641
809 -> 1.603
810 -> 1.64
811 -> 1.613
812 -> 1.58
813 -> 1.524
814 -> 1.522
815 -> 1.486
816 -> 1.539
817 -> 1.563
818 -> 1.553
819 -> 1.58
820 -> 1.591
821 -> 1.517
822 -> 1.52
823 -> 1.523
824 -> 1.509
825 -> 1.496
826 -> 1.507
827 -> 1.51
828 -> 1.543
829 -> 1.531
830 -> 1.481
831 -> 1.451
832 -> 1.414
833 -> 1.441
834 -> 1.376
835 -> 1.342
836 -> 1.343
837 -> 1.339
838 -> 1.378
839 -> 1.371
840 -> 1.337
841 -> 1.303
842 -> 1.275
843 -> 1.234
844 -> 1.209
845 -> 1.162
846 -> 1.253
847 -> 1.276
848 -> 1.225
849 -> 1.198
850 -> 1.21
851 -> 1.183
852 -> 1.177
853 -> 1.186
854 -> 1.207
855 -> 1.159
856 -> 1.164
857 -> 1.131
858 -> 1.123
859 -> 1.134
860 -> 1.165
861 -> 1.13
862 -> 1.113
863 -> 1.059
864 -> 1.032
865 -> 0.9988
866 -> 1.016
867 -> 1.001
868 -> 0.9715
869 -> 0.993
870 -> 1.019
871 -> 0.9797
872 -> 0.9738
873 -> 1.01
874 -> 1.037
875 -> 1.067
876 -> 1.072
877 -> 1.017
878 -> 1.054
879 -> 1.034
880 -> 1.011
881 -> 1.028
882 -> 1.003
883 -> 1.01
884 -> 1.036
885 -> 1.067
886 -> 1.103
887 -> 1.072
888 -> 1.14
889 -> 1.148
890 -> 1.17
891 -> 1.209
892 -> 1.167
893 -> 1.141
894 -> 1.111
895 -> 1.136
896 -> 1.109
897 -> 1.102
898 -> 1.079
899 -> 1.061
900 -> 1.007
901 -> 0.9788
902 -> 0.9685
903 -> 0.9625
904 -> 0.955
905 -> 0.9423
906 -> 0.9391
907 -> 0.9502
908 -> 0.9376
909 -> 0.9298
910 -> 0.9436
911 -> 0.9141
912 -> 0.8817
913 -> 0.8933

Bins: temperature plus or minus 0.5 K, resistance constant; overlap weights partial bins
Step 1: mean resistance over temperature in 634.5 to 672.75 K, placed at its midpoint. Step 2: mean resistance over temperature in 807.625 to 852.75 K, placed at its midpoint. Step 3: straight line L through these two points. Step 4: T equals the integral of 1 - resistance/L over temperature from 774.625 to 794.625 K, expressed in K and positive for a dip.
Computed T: 3.0 K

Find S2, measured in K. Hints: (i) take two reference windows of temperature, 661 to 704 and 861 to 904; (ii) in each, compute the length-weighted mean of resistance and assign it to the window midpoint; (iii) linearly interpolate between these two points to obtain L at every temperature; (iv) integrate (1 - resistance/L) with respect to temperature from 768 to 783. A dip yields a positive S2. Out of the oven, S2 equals 1.1 K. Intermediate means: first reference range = 1.45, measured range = 1.17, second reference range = 1.05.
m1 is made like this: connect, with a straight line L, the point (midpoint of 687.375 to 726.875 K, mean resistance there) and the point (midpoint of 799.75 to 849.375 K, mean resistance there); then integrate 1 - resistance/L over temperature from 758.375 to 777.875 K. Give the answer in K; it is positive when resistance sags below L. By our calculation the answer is 3.5 K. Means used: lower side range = 1.46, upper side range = 1.45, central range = 1.19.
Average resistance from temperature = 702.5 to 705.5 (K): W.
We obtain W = 1.49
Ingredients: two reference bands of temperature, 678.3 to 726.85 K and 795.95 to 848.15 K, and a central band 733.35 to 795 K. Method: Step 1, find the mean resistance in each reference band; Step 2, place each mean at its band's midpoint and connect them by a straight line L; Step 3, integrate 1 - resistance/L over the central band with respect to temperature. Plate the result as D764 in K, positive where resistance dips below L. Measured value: 8.0 K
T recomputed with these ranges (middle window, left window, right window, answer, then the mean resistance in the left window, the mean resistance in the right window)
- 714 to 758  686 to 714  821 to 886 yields 1.9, 1.49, 1.21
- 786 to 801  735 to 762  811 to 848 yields 0.9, 1.32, 1.43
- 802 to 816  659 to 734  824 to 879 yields -3.1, 1.43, 1.21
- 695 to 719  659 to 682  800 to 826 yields -0.7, 1.39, 1.54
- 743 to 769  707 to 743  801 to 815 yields 3.7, 1.42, 1.54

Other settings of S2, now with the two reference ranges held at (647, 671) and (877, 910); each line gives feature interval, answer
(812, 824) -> -3.6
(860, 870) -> 0.5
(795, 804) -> -1.2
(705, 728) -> -1.0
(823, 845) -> -4.7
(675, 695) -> -0.8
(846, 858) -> -0.8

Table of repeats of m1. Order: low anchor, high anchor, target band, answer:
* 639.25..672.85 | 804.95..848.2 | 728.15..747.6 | 0.9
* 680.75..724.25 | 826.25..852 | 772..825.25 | -0.3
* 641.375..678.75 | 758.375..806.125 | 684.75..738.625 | -3.0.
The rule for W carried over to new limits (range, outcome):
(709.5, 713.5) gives 1.48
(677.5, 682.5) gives 1.42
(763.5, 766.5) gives 1.22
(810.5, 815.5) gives 1.54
